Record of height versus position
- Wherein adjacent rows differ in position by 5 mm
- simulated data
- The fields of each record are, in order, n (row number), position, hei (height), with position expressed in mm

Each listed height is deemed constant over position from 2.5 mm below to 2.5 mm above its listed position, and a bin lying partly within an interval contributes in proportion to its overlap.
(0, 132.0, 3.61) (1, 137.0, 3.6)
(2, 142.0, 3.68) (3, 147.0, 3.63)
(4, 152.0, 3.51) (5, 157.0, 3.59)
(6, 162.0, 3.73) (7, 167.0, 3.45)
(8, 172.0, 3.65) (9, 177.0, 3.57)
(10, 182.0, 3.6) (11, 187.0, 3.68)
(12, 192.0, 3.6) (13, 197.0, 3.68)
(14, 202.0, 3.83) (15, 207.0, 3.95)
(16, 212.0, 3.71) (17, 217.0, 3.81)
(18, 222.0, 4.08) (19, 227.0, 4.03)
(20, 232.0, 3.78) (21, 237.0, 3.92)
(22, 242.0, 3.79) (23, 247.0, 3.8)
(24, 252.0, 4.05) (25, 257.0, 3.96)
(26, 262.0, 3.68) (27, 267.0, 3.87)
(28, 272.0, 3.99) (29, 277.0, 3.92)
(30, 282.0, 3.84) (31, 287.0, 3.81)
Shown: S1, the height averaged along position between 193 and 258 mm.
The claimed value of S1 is 3.87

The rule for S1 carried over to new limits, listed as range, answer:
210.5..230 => 3.91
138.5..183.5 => 3.6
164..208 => 3.66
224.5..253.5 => 3.89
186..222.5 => 3.78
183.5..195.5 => 3.64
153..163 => 3.63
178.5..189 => 3.63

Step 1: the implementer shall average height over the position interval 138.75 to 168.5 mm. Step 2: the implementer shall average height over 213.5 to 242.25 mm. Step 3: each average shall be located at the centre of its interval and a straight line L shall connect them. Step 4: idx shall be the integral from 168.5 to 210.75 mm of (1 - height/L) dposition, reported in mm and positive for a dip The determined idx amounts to 0.7 mm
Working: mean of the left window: 3.6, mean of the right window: 3.9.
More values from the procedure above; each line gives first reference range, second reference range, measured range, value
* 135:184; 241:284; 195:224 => -0.81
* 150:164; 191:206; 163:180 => 0.38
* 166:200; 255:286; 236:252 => -0.29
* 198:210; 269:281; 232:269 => 0.45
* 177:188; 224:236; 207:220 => 0.01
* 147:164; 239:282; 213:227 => -0.59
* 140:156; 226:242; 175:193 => 0.51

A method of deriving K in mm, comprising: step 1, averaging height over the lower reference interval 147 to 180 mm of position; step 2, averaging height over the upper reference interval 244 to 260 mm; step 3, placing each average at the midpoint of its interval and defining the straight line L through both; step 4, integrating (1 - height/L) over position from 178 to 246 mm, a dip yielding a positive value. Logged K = -0.5 mm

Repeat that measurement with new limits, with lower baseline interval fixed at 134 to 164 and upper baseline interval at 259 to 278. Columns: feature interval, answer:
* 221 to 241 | -0.76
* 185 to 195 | 0.17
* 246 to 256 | -0.32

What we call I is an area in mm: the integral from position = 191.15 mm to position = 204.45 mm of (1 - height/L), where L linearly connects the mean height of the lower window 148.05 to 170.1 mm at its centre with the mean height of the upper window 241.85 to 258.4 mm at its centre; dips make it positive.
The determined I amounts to 0.0 mm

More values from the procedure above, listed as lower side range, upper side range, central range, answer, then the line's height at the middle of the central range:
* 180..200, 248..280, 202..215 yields -0.42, 3.71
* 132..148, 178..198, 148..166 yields 0.17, 3.63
